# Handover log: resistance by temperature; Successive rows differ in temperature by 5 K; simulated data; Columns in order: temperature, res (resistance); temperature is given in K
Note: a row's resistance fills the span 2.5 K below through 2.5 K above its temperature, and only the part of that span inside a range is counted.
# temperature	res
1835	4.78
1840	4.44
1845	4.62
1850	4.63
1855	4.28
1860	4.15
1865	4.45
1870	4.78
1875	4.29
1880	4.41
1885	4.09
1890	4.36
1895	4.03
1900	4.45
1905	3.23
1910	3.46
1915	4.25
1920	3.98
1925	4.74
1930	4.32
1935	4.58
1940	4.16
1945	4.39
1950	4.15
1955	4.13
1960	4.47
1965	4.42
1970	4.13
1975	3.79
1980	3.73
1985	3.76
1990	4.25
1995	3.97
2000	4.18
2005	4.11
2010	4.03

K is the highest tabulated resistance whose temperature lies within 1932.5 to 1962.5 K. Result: 4.58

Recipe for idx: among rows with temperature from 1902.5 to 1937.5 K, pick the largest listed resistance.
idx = 4.74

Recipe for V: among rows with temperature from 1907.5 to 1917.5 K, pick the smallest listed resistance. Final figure 3.46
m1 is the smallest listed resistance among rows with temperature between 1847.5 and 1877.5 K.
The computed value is 4.15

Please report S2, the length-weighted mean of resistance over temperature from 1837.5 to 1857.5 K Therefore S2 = 4.49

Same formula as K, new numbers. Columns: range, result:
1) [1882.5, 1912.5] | 4.45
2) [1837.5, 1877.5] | 4.78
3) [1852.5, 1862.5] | 4.28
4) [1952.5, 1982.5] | 4.47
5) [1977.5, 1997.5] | 4.25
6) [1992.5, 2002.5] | 4.18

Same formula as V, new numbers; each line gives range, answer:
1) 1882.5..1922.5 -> 3.23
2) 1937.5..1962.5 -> 4.13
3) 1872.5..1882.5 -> 4.29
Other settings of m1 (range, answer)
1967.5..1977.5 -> 3.79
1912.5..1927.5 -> 3.98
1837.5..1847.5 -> 4.44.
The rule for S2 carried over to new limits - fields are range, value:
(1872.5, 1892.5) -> 4.29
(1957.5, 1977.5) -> 4.2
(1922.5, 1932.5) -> 4.53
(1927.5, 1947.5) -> 4.36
